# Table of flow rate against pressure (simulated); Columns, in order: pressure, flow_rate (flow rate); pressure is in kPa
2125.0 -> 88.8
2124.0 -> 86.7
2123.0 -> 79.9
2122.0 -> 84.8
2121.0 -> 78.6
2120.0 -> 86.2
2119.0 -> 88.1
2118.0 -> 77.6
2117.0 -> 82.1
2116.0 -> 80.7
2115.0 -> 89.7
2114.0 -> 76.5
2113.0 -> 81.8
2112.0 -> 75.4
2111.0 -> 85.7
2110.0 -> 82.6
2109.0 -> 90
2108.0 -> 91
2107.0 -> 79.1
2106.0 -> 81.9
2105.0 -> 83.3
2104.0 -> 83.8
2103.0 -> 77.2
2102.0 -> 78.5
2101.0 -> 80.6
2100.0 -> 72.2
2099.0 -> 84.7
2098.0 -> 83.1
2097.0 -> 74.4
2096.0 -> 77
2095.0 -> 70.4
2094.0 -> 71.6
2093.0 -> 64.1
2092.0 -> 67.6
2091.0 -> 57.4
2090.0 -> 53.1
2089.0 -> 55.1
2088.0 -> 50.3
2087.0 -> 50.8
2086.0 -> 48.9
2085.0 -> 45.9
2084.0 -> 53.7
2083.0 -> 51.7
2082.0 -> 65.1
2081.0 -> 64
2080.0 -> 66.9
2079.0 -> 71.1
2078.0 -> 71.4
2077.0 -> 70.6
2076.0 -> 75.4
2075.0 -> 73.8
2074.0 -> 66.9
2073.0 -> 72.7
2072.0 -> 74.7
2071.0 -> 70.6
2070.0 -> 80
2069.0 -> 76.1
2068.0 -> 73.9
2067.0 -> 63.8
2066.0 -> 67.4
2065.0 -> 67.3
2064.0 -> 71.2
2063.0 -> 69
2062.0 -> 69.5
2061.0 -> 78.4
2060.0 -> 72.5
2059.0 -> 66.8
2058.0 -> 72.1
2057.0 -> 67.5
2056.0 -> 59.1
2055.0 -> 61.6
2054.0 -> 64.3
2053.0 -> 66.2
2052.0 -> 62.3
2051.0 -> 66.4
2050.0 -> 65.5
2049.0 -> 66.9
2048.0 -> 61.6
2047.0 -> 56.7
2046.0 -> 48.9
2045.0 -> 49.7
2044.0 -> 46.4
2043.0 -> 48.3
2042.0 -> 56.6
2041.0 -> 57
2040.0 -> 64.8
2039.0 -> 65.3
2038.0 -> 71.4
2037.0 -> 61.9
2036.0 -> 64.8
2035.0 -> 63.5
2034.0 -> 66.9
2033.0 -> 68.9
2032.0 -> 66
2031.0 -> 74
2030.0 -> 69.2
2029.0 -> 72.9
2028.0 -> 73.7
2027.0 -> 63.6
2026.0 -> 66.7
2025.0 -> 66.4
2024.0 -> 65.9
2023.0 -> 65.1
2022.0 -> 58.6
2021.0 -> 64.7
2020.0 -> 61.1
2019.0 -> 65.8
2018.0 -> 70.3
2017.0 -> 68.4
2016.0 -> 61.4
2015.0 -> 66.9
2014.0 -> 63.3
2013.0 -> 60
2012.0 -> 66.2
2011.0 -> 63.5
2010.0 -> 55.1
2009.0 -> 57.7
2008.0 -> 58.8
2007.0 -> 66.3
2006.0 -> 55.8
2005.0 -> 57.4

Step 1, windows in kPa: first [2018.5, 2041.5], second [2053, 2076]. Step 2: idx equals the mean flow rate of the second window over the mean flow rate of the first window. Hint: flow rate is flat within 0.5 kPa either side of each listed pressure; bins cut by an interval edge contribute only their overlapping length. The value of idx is 1.06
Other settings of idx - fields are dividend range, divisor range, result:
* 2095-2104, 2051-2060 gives 1.20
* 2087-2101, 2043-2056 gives 1.14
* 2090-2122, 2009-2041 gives 1.20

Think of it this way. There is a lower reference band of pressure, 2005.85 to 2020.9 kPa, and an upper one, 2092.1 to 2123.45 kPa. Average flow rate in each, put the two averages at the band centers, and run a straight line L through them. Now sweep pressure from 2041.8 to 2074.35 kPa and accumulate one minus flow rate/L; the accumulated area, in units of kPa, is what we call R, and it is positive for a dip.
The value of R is 2.60 kPa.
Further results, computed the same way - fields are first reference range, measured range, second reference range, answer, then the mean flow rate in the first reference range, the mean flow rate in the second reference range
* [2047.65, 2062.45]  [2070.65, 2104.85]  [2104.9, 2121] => 3.8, 66.8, 83.1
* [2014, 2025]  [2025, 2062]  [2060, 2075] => 2.2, 64.8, 71.6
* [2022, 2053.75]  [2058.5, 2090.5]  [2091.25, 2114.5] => 2.6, 63.3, 78.6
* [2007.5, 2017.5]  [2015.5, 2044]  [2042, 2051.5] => -2.6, 62.1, 56.7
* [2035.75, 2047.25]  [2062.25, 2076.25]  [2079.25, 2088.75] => -3.8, 57.5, 55.7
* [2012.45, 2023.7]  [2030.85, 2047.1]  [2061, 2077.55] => 1.6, 64.2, 71.6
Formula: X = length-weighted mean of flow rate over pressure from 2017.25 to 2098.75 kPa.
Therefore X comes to 65.3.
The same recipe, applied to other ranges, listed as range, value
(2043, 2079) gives 66.9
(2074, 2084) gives 67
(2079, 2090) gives 55.9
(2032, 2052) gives 60.8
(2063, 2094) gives 64.9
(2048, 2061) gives 66.2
